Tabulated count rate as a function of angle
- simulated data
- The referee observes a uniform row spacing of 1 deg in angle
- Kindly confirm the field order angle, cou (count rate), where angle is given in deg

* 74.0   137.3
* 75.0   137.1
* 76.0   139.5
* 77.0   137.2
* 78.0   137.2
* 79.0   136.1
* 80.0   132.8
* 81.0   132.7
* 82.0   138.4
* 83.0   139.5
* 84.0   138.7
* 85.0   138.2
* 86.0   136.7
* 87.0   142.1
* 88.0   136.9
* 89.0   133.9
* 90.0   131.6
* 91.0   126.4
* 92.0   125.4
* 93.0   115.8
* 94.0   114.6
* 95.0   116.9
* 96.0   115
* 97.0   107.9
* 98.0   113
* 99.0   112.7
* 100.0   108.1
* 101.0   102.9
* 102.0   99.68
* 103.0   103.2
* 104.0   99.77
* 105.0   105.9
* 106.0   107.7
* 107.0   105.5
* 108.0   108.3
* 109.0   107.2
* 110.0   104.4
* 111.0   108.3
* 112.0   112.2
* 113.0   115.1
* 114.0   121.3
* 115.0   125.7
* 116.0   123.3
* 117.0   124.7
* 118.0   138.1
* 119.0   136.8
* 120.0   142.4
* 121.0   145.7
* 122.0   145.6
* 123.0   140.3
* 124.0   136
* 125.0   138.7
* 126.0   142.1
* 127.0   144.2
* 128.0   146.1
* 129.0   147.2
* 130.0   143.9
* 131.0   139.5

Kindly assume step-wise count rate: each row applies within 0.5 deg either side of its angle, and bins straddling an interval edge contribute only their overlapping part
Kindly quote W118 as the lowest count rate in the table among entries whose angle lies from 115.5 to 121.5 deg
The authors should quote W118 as 123.3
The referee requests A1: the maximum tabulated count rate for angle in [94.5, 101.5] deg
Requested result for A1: 116.9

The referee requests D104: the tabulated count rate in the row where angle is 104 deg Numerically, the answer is 99.77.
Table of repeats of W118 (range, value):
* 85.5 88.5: 136.7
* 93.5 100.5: 107.9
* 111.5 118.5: 112.2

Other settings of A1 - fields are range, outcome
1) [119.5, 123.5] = 145.7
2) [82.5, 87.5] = 142.1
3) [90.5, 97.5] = 126.4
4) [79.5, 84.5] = 139.5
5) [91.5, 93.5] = 125.4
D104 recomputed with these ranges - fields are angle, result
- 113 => 115.1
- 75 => 137.1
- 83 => 139.5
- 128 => 146.1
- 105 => 105.9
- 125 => 138.7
